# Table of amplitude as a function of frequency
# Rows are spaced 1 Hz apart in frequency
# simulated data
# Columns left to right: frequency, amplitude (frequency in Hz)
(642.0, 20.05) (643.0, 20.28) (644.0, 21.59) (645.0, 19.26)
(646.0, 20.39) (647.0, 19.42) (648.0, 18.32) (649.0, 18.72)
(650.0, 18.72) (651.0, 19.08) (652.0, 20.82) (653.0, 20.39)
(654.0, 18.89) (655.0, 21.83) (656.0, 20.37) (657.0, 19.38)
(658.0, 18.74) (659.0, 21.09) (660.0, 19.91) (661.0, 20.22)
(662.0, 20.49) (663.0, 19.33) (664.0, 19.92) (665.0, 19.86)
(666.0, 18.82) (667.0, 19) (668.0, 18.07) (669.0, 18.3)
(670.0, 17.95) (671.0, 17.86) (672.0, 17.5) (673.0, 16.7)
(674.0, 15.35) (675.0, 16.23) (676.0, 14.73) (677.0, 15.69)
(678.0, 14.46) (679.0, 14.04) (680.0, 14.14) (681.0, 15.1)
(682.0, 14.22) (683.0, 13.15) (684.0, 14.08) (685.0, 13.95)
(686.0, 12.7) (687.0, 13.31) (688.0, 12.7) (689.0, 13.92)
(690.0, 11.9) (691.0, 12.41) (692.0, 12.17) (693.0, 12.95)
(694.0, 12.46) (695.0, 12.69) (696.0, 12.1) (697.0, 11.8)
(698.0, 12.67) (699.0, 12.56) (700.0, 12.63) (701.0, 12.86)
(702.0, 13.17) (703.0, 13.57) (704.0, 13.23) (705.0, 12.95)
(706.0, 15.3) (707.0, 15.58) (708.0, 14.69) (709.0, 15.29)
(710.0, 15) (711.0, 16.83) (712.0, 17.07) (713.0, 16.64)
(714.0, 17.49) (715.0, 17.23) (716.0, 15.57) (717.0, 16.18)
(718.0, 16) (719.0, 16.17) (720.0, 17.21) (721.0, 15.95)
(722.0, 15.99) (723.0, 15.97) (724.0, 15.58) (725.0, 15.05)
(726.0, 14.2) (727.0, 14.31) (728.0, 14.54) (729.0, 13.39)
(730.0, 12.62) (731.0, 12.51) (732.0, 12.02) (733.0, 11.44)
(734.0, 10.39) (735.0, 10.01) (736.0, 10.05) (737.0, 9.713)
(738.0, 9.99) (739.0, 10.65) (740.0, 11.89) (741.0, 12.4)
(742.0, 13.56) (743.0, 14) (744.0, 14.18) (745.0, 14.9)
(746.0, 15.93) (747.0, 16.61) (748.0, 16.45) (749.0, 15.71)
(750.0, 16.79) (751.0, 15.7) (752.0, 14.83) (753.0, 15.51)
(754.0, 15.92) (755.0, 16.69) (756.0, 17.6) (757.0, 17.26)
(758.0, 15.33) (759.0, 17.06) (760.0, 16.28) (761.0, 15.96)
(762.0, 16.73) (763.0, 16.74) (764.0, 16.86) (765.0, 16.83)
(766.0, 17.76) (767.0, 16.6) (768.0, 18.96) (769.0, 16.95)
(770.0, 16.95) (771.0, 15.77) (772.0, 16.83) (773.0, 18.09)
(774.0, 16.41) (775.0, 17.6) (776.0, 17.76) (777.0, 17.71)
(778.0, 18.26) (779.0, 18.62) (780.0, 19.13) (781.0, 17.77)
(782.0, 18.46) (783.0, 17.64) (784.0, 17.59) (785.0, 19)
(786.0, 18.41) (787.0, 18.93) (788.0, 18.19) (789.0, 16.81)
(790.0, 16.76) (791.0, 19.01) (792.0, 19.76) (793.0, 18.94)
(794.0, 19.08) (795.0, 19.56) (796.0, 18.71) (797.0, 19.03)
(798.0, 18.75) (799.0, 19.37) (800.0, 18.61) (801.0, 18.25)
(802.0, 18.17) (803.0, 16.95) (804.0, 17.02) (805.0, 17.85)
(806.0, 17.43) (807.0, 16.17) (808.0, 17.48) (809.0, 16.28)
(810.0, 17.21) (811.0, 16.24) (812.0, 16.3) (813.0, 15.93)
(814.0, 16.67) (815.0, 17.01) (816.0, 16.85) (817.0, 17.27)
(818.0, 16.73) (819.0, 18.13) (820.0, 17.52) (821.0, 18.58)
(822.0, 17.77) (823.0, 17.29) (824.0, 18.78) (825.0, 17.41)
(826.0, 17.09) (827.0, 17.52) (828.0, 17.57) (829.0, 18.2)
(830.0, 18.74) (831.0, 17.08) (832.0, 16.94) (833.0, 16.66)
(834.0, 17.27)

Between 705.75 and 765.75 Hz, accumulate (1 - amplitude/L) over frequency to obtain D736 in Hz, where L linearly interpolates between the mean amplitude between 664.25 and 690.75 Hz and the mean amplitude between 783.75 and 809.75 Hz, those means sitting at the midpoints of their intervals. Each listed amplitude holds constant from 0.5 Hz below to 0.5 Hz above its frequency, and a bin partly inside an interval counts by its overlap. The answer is 6.8 Hz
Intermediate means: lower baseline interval 15.5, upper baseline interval 18.2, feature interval 14.9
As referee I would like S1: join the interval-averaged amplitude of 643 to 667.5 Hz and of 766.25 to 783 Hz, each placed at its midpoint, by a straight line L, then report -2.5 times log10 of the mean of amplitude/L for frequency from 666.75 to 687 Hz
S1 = 0.240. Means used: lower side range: 19.8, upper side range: 17.6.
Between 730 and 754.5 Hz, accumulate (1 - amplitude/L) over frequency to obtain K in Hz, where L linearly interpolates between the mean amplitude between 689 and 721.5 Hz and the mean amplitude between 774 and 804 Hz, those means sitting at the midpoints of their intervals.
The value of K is 4.24 Hz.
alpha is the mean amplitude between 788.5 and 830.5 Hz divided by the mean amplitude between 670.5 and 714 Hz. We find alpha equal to 1.3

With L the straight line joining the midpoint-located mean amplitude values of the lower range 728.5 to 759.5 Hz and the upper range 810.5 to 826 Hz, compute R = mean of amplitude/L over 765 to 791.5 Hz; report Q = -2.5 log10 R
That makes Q -0.15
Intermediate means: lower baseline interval 13.9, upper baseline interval 17.2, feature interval 17.8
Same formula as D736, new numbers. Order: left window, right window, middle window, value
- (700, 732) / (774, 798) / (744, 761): 0.7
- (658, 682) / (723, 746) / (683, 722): 2.0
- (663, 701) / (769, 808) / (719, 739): 3.7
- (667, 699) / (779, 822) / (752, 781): -0.3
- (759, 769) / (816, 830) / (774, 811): -1.6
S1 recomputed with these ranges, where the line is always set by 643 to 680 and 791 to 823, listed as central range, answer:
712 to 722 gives 0.11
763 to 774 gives 0.05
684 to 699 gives 0.40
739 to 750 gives 0.24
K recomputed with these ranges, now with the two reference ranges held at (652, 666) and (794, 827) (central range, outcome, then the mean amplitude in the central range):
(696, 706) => 3.3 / 12.9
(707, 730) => 4.1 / 15.7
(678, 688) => 3.0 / 13.8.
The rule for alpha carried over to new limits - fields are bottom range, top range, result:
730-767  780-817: 1.23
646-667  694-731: 0.74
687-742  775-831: 1.30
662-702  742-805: 1.16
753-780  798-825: 1.02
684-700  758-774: 1.33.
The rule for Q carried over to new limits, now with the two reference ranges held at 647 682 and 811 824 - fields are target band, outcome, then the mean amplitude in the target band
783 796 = -0.07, 18.5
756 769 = 0.04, 16.9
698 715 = 0.22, 14.7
